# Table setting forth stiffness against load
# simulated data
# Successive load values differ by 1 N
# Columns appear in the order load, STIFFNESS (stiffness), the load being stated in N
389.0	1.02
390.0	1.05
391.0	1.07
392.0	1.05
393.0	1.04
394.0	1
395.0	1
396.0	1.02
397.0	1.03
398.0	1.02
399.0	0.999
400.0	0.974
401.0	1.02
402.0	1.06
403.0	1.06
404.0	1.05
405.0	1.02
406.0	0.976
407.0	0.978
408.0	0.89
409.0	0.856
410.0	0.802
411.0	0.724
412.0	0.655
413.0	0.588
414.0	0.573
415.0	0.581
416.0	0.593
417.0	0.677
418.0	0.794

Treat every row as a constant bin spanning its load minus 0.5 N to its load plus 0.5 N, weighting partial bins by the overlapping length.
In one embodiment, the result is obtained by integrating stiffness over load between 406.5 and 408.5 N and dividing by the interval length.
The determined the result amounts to 0.934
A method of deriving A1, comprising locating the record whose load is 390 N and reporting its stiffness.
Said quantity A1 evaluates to 1.05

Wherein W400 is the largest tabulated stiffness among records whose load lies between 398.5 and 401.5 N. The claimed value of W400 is 1.02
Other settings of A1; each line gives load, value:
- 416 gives 0.593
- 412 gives 0.655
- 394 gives 1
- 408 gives 0.89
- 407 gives 0.978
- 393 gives 1.04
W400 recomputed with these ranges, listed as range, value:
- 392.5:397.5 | 1.04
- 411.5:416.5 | 0.655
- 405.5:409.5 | 0.978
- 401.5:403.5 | 1.06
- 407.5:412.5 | 0.89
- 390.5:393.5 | 1.07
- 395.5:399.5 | 1.03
